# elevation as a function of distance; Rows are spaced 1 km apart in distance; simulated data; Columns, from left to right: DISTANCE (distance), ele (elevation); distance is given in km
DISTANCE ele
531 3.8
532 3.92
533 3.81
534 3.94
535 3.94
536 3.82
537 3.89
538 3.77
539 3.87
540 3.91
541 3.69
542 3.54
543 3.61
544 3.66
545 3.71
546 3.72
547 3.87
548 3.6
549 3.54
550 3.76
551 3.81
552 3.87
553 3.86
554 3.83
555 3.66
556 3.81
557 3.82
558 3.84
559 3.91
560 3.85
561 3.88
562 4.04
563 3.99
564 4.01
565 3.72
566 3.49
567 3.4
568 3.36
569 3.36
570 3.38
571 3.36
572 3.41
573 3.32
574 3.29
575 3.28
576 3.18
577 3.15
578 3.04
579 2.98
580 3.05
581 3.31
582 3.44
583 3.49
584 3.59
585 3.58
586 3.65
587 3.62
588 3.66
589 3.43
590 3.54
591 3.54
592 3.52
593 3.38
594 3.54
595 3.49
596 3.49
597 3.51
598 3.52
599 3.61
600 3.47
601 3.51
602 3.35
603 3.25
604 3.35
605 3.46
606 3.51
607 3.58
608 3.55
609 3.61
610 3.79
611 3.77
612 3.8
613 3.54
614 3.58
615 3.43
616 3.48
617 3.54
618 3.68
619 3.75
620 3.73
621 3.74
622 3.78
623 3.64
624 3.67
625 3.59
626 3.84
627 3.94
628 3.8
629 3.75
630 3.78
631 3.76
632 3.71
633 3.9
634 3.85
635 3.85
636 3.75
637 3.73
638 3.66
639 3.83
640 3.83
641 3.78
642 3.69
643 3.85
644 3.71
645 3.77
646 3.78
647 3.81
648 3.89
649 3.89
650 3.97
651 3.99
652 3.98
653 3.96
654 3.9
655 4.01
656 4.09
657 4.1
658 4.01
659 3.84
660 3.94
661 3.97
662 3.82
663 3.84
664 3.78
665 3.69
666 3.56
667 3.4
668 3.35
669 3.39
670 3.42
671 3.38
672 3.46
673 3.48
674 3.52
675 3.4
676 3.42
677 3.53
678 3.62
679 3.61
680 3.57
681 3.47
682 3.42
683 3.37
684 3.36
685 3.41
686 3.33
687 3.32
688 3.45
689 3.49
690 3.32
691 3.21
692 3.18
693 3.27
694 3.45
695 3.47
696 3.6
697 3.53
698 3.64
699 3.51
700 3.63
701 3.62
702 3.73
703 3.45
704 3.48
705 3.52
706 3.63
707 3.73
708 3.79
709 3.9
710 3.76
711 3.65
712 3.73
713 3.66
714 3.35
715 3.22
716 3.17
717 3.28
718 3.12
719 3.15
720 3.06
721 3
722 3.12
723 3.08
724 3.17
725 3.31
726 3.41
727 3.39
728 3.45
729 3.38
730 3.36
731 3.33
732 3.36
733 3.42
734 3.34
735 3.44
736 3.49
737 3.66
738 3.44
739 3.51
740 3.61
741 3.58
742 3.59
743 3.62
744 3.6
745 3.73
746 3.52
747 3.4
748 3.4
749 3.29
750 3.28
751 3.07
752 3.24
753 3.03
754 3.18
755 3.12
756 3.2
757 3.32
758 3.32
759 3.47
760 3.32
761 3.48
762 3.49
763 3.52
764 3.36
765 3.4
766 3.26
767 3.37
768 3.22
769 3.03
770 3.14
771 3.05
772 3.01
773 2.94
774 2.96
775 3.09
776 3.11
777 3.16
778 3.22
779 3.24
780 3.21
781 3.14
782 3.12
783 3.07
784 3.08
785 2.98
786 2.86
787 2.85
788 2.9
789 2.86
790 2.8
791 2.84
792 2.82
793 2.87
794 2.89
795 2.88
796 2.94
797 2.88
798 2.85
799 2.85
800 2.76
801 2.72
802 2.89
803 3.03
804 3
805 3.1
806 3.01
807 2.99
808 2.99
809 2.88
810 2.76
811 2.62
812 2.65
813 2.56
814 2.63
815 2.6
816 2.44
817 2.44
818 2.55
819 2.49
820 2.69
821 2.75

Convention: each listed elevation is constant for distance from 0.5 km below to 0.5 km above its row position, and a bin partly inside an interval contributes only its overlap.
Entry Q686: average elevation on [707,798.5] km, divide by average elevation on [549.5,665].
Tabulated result 0.89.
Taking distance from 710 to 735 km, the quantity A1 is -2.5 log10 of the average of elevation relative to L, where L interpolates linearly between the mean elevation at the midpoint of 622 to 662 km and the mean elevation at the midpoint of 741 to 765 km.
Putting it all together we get 0.06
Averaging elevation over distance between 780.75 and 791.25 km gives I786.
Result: 2.95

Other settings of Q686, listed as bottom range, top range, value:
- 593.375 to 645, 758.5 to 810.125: 0.84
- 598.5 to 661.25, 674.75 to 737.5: 0.92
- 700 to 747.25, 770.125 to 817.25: 0.84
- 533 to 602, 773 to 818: 0.80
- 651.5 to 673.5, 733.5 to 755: 0.91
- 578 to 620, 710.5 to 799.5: 0.92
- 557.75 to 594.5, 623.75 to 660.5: 1.10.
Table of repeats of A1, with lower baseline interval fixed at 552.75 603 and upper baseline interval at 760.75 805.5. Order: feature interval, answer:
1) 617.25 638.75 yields -0.11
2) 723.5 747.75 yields -0.10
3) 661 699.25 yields -0.06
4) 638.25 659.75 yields -0.16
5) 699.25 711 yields -0.13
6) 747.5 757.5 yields -0.03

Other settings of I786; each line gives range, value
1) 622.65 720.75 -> 3.63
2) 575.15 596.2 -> 3.41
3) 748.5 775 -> 3.23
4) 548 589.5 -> 3.56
